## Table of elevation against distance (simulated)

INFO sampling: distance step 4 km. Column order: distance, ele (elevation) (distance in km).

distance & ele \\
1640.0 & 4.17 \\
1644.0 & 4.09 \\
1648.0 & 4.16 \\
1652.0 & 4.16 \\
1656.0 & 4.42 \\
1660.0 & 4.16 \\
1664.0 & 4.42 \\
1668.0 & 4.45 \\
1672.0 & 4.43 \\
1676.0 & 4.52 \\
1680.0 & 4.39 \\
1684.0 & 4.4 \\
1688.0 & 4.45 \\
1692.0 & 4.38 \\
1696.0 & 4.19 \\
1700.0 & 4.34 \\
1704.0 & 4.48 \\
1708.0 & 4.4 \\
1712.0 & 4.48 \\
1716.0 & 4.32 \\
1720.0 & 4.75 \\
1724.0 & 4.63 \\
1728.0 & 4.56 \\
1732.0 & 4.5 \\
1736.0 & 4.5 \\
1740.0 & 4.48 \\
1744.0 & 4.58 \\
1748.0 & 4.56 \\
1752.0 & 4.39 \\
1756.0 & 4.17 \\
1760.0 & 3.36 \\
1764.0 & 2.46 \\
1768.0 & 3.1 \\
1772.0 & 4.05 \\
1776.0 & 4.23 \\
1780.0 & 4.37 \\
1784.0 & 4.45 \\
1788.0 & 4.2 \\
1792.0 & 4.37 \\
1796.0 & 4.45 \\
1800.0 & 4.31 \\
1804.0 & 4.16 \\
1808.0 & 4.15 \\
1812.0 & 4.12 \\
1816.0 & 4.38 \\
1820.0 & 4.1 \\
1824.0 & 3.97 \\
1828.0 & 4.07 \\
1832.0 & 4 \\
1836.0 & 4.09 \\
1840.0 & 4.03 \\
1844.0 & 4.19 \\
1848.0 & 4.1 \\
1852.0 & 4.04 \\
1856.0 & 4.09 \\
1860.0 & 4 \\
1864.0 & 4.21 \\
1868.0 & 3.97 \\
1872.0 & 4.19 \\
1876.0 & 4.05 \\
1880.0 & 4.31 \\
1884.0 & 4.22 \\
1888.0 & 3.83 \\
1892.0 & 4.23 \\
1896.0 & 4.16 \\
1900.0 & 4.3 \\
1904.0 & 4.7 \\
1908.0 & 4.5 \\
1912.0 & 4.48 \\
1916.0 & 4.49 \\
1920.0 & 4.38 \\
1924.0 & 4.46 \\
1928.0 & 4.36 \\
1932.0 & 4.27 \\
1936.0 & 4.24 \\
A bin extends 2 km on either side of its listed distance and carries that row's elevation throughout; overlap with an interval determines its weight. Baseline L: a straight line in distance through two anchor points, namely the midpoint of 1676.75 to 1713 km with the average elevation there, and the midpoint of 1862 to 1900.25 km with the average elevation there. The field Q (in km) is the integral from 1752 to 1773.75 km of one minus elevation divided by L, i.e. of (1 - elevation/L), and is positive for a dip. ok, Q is 4.0 km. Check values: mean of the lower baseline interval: 4.39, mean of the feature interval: 3.51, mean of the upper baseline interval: 4.14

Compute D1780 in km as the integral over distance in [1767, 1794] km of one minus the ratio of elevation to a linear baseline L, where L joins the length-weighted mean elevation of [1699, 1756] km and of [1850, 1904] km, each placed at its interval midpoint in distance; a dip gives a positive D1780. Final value 1.4 km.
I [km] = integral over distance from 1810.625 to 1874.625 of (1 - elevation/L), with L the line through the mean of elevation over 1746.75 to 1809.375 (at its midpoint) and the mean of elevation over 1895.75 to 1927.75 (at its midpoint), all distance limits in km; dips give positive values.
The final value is 2.1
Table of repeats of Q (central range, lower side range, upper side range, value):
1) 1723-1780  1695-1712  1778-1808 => 3.07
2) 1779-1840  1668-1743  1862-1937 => 2.23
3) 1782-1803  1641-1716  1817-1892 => -0.84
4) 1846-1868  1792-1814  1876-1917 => 1.05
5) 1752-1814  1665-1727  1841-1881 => 3.70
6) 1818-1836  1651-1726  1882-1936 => 1.33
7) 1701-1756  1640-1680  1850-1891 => -3.31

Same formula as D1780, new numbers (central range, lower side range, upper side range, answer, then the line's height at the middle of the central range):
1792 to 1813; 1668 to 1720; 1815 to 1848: -0.5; 4.16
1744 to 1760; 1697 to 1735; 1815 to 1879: 0.4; 4.38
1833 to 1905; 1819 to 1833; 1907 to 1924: 1.6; 4.24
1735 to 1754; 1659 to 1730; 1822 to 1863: -0.9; 4.31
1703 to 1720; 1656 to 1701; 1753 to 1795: -1.0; 4.21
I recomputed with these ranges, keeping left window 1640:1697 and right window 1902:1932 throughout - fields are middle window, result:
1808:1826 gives 1.1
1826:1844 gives 1.5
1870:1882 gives 0.7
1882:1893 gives 0.9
